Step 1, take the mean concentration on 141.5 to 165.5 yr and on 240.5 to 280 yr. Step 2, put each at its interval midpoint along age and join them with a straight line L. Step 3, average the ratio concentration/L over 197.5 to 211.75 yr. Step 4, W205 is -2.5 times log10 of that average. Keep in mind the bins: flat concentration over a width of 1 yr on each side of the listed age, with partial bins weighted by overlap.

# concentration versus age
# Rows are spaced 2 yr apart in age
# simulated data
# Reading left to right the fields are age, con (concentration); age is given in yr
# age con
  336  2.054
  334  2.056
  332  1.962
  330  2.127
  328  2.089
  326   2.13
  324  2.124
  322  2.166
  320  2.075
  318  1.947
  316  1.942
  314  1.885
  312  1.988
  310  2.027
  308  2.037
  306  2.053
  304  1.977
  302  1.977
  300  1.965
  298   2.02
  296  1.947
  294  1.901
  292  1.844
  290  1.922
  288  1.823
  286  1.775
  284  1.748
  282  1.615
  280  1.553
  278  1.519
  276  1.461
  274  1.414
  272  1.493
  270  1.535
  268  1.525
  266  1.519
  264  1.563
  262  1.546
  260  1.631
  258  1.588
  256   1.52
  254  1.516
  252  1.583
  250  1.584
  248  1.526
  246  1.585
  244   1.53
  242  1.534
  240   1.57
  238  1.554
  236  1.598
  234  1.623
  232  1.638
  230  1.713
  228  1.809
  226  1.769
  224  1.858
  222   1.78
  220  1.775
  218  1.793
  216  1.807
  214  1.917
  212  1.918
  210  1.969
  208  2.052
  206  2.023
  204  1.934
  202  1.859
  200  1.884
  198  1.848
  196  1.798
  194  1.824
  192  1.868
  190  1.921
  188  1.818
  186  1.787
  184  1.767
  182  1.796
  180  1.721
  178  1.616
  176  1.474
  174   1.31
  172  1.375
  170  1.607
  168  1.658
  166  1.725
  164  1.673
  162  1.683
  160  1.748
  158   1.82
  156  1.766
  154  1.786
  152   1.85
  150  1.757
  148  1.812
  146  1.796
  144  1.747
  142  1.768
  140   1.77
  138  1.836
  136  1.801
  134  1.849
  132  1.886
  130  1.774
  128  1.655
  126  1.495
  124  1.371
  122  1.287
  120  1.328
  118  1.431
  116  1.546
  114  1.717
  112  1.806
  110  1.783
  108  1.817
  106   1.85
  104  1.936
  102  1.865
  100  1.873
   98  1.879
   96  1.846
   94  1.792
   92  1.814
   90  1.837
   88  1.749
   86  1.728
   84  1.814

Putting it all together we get -0.17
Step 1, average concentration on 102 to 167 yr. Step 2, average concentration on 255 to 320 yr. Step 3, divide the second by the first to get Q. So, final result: 1.0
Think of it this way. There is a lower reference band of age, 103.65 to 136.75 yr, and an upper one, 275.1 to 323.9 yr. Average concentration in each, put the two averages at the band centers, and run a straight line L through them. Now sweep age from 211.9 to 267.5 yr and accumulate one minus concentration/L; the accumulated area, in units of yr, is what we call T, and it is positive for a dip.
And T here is 4.9 yr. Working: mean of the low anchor 1.66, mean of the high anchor 1.89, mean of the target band 1.65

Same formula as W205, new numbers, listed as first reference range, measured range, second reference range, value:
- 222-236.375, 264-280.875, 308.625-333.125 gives 0.24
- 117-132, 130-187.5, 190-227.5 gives -0.05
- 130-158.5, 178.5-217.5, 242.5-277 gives -0.12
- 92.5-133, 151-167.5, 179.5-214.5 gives 0.03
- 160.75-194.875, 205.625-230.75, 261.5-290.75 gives -0.13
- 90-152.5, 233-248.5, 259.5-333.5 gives 0.15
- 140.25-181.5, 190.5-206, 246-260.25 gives -0.15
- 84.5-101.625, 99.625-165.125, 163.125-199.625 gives 0.03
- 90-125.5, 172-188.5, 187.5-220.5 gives 0.13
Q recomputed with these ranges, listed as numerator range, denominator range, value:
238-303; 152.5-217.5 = 0.93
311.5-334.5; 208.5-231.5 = 1.12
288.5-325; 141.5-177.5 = 1.18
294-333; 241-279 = 1.32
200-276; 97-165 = 0.97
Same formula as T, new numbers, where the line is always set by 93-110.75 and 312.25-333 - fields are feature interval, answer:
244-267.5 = 5.0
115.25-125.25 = 2.5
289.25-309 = 0.6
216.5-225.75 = 0.7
